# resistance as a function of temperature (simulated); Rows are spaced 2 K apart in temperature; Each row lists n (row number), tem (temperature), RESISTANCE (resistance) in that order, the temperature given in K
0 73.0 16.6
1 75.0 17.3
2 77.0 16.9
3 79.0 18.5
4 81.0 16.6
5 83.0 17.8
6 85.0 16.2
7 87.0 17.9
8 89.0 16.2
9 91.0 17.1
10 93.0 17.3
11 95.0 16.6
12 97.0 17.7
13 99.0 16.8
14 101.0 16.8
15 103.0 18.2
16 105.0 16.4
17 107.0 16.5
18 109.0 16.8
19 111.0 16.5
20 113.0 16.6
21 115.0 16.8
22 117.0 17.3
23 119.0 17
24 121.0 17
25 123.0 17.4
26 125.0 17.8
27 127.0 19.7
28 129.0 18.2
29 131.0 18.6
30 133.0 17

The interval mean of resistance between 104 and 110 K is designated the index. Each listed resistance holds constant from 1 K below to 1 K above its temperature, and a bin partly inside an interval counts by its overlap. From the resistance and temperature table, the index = 16.6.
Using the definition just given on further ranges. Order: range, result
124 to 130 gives 18.6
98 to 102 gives 16.8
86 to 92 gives 17.1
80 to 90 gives 16.9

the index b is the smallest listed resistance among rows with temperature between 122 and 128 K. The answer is 17.4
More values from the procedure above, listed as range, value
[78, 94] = 16.2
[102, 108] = 16.4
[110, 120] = 16.5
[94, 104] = 16.6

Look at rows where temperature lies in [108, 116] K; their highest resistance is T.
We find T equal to 16.8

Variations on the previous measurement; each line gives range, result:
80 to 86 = 17.8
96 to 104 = 18.2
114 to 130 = 19.7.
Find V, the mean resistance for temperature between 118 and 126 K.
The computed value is 17.3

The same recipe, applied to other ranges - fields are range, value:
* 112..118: 16.9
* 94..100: 17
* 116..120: 17.1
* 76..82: 17.3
